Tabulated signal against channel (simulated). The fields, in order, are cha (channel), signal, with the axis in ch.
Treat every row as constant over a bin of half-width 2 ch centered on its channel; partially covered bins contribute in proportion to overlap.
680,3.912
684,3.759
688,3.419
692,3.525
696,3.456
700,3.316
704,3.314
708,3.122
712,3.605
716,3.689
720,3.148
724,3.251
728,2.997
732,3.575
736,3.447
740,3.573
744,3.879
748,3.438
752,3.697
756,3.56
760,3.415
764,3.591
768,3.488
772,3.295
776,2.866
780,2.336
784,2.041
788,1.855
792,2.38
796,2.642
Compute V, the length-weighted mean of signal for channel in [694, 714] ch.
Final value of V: 3.36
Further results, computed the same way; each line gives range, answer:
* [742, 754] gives 3.67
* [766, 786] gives 2.81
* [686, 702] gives 3.43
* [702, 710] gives 3.22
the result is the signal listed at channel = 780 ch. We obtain 2.336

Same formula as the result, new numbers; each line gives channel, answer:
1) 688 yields 3.419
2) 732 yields 3.575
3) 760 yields 3.415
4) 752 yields 3.697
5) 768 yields 3.488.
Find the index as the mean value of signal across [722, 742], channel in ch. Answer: 3.37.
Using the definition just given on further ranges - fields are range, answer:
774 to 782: 2.6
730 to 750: 3.58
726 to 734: 3.29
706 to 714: 3.36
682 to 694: 3.57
